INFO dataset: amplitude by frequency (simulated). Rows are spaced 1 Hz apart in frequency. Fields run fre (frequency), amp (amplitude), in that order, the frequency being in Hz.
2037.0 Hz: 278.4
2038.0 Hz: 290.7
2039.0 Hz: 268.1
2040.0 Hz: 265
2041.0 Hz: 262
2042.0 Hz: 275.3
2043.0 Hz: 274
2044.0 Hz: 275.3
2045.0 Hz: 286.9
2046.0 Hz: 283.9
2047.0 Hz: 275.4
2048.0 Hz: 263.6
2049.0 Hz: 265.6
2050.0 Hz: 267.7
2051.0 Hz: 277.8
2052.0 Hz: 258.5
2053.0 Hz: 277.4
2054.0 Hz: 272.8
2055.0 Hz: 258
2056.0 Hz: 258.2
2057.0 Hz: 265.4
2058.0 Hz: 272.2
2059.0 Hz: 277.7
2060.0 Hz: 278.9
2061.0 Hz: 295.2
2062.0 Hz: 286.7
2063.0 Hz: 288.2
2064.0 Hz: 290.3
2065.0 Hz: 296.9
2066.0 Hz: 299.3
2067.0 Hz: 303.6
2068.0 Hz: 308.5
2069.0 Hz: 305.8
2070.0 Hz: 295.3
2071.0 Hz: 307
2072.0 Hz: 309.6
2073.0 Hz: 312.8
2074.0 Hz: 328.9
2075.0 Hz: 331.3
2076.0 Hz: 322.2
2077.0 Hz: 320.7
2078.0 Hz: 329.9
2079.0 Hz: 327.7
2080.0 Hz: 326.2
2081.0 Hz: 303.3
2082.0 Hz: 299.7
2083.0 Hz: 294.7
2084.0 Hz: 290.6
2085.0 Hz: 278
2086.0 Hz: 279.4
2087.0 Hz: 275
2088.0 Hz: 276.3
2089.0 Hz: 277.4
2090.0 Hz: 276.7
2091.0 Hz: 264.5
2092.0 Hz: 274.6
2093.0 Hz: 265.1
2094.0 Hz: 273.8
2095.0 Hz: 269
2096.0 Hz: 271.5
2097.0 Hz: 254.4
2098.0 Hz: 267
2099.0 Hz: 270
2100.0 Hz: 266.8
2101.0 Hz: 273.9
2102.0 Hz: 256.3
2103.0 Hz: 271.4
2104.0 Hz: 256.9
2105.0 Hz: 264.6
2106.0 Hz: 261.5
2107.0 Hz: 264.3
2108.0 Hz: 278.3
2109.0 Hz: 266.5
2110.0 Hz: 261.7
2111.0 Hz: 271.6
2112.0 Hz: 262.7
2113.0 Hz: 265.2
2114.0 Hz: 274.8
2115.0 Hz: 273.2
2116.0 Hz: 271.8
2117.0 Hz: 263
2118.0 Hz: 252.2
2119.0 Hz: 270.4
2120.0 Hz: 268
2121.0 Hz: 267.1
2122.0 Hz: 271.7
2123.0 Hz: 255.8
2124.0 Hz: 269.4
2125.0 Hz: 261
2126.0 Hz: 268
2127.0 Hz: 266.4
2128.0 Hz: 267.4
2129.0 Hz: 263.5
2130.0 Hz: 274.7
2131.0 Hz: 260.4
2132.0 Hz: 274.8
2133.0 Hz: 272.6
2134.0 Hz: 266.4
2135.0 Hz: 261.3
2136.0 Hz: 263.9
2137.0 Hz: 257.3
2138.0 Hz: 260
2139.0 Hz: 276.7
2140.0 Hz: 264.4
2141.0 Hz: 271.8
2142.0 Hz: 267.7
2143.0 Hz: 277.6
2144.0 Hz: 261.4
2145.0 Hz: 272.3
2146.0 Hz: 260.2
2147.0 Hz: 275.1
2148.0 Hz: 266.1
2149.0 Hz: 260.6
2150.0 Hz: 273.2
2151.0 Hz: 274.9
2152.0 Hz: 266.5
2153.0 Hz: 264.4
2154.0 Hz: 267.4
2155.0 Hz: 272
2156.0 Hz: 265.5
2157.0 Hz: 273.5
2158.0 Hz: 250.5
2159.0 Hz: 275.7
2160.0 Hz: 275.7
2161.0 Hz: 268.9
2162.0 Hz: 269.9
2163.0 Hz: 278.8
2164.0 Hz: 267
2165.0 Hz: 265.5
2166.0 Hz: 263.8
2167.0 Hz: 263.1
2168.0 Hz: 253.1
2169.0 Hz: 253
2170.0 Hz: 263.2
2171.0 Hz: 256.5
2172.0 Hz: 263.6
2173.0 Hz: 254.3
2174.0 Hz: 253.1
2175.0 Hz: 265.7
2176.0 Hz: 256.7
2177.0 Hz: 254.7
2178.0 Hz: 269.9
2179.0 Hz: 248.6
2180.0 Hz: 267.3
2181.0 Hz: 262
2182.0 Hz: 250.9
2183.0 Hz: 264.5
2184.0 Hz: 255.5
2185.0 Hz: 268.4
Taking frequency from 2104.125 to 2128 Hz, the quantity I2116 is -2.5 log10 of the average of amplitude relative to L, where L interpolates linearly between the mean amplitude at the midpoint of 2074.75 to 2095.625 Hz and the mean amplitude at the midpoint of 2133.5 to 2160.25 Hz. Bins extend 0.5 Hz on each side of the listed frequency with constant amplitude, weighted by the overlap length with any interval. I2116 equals 0.05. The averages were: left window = 293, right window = 267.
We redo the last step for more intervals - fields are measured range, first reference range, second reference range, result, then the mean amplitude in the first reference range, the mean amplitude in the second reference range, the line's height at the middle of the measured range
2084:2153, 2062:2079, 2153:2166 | 0.07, 309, 269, 287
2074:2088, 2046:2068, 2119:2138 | -0.12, 278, 266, 274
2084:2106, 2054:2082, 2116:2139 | 0.06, 300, 266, 284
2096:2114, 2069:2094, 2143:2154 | 0.09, 298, 268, 288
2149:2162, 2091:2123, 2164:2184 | -0.03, 267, 260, 262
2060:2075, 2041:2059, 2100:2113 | -0.12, 271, 266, 269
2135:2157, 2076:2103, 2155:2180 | 0.01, 284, 263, 269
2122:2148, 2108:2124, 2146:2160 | 0.00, 267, 268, 267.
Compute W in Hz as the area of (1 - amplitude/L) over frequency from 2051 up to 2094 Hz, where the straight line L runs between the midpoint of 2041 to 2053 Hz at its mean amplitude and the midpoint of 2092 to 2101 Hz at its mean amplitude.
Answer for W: -3.4 Hz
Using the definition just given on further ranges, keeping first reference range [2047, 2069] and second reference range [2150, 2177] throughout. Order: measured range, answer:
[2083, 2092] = -0.1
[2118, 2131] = 0.2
